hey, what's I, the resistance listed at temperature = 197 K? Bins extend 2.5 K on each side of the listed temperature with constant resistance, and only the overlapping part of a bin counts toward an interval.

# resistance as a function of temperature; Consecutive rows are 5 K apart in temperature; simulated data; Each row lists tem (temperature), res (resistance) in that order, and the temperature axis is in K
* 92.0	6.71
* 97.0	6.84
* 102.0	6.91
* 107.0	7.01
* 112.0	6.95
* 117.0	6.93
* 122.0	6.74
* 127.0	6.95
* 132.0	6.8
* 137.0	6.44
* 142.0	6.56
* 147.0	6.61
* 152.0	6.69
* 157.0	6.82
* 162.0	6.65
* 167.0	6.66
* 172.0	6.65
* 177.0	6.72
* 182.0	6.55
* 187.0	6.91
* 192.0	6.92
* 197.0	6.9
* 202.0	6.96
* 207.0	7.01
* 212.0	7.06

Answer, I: 6.9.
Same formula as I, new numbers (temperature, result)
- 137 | 6.44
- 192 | 6.92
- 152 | 6.69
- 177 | 6.72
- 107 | 7.01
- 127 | 6.95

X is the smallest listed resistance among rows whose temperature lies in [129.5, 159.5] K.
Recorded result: 6.44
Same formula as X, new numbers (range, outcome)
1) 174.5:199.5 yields 6.55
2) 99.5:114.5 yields 6.91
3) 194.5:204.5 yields 6.9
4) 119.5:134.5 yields 6.74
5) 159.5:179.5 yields 6.65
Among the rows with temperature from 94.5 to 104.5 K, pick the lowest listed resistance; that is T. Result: 6.84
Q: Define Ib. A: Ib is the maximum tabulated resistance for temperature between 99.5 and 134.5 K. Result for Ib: 7.01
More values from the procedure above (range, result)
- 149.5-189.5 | 6.91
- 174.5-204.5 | 6.96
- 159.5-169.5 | 6.66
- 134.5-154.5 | 6.69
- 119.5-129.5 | 6.95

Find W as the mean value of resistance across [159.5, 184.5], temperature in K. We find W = 6.65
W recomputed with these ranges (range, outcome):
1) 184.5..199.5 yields 6.91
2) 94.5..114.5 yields 6.93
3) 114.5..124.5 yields 6.83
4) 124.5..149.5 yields 6.67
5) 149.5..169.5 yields 6.71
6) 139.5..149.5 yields 6.58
